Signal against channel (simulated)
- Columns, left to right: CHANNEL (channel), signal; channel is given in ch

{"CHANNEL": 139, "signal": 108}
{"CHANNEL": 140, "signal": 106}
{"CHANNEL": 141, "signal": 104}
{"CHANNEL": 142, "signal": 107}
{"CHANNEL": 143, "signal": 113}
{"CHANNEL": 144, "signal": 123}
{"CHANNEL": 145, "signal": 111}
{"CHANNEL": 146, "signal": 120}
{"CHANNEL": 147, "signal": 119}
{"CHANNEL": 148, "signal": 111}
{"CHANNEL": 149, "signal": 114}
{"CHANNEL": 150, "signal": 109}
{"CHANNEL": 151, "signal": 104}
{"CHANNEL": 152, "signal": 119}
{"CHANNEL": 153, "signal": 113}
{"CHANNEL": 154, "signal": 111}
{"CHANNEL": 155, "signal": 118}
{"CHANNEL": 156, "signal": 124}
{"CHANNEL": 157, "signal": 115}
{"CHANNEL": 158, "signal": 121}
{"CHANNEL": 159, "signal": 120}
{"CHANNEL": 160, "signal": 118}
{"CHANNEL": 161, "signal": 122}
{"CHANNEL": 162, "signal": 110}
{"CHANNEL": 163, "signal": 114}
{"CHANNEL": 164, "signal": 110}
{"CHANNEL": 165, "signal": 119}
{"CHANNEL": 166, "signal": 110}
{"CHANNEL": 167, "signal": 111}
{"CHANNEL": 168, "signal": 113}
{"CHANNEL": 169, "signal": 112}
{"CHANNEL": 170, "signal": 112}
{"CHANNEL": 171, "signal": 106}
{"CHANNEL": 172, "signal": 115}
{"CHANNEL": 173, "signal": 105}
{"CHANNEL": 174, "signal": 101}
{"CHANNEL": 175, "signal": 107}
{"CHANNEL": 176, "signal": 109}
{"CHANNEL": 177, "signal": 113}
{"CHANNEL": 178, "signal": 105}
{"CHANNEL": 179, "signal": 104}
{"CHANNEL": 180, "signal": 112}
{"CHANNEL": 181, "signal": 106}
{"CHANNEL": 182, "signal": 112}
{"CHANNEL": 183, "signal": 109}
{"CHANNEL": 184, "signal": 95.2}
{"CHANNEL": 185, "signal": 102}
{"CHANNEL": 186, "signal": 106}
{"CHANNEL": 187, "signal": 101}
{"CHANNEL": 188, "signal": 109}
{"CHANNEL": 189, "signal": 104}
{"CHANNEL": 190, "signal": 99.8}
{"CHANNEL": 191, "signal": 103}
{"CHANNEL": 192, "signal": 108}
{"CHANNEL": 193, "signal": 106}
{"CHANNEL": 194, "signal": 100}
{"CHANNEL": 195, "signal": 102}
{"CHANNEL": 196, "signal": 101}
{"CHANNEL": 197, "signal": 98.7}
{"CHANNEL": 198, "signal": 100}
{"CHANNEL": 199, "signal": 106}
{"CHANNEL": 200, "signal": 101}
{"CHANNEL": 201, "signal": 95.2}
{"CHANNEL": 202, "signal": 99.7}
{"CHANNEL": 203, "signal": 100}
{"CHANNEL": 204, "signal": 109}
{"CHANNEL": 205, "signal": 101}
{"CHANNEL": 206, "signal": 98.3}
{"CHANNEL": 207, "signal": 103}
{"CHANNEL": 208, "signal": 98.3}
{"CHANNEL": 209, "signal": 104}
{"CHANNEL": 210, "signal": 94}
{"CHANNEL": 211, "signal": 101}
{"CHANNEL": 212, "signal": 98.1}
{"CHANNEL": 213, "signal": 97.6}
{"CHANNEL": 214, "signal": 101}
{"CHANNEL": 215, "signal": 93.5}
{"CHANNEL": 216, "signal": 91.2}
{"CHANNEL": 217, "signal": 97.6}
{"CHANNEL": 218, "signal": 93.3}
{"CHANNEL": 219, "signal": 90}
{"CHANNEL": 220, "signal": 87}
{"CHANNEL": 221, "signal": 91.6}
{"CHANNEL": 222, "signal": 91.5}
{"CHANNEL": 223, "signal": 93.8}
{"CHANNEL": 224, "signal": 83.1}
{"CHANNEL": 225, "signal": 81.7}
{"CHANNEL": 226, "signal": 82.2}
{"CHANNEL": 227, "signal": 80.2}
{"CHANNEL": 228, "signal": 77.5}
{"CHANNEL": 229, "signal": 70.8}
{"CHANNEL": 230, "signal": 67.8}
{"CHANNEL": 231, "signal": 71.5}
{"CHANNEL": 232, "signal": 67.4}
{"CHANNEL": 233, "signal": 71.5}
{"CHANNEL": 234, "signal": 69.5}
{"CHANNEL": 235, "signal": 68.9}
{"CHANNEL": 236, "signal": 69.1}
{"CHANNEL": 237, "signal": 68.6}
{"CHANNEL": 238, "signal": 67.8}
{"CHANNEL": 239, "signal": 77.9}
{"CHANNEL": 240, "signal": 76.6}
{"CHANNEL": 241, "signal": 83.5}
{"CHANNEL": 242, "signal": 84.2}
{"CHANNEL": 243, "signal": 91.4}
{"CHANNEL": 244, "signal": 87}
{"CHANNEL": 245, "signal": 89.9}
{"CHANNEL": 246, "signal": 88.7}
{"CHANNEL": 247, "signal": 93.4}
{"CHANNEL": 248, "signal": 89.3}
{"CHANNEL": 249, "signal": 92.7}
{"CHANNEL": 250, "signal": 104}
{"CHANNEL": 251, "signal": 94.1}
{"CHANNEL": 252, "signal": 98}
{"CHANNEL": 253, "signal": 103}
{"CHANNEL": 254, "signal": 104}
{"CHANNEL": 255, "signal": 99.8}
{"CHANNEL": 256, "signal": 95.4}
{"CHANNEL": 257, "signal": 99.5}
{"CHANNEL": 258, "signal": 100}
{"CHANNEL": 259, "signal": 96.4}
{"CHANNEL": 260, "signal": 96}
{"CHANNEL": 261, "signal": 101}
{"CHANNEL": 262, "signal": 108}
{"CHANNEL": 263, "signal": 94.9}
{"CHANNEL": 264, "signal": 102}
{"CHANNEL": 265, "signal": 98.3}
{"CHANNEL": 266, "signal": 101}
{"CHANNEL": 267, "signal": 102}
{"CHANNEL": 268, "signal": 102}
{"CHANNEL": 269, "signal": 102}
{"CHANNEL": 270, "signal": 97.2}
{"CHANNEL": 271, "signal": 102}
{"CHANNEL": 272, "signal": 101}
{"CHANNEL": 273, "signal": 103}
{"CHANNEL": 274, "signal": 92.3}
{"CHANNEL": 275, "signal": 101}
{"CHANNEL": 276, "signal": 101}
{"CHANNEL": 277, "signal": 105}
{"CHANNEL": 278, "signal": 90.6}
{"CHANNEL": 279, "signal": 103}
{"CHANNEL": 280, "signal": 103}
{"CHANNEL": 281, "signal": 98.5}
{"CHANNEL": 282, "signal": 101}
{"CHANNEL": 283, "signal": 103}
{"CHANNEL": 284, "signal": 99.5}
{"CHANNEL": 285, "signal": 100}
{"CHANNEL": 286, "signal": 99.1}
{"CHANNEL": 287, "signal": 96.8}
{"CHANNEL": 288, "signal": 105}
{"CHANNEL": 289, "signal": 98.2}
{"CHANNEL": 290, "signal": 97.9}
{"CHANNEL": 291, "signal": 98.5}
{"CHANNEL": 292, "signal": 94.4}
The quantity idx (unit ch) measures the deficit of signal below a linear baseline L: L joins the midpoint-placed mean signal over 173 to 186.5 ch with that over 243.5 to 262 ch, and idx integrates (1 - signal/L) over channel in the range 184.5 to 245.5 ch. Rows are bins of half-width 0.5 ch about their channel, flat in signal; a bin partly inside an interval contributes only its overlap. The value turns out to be 6.3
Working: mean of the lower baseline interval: 106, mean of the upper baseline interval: 96.6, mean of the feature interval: 91.2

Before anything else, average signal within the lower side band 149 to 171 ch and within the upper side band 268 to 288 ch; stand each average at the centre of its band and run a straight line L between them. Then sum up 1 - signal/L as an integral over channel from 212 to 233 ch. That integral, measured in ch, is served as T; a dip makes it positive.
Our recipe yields 4.20 ch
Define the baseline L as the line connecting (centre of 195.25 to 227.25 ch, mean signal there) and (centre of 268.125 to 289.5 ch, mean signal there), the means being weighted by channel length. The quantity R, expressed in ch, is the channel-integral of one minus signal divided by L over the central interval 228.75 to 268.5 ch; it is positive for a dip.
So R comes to 3.9 ch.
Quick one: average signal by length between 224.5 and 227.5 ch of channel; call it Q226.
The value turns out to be 81.4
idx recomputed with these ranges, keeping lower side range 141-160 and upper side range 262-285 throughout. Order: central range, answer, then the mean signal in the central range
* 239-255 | 1.80 ch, 91.8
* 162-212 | 2.49 ch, 105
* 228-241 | 4.16 ch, 71.4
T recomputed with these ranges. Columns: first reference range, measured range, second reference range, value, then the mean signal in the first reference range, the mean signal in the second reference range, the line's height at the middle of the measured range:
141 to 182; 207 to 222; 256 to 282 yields 1.5 ch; 113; 100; 106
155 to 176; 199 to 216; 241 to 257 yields 0.7 ch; 113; 94.2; 104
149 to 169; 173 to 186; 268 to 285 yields 0.7 ch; 115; 100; 112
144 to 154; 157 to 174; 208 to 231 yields -0.8 ch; 114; 89.3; 108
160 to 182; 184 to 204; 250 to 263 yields 1.0 ch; 110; 99.6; 108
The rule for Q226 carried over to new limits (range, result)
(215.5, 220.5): 91.8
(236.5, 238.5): 68.2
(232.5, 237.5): 69.5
